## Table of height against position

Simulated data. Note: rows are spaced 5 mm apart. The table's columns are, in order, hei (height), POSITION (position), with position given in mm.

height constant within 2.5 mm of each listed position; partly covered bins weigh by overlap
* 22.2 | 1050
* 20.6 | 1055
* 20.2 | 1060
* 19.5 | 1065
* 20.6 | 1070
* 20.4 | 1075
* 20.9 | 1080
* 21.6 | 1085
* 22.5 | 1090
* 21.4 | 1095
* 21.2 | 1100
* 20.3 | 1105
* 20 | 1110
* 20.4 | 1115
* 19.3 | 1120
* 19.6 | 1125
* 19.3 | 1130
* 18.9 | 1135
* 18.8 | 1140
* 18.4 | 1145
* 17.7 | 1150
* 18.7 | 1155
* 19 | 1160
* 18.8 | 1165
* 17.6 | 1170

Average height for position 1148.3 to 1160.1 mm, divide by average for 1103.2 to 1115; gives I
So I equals 0.9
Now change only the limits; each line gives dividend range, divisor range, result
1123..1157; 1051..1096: 0.90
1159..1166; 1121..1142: 0.99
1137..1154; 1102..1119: 0.91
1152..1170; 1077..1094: 0.86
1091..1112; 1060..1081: 1.03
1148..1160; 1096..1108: 0.88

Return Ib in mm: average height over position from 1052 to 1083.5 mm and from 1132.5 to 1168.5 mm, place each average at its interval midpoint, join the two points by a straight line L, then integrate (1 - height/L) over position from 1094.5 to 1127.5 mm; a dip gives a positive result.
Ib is -1.3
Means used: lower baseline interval 20.4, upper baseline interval 18.6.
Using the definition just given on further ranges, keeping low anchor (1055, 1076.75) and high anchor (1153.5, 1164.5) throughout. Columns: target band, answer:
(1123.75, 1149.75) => 0.44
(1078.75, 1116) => -2.47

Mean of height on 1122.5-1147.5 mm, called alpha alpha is 19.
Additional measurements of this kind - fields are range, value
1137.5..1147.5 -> 18.6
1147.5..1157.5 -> 18.2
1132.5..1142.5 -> 18.9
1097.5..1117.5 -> 20.5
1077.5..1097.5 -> 21.6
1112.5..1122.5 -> 19.9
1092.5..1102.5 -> 21.3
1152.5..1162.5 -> 18.9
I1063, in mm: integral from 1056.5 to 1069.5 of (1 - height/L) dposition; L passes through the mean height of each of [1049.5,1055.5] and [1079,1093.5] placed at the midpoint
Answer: 0.9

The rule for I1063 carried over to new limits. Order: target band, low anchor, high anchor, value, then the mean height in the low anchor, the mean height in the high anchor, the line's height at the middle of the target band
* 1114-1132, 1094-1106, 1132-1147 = 0.1 mm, 21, 18.7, 19.7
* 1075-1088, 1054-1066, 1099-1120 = -0.6 mm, 20.1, 20.3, 20.2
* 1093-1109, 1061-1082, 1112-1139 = -0.8 mm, 20.3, 19.5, 19.9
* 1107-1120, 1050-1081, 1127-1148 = -0.4 mm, 20.5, 18.8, 19.4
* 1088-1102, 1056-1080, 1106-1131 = -1.2 mm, 20.3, 19.8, 20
